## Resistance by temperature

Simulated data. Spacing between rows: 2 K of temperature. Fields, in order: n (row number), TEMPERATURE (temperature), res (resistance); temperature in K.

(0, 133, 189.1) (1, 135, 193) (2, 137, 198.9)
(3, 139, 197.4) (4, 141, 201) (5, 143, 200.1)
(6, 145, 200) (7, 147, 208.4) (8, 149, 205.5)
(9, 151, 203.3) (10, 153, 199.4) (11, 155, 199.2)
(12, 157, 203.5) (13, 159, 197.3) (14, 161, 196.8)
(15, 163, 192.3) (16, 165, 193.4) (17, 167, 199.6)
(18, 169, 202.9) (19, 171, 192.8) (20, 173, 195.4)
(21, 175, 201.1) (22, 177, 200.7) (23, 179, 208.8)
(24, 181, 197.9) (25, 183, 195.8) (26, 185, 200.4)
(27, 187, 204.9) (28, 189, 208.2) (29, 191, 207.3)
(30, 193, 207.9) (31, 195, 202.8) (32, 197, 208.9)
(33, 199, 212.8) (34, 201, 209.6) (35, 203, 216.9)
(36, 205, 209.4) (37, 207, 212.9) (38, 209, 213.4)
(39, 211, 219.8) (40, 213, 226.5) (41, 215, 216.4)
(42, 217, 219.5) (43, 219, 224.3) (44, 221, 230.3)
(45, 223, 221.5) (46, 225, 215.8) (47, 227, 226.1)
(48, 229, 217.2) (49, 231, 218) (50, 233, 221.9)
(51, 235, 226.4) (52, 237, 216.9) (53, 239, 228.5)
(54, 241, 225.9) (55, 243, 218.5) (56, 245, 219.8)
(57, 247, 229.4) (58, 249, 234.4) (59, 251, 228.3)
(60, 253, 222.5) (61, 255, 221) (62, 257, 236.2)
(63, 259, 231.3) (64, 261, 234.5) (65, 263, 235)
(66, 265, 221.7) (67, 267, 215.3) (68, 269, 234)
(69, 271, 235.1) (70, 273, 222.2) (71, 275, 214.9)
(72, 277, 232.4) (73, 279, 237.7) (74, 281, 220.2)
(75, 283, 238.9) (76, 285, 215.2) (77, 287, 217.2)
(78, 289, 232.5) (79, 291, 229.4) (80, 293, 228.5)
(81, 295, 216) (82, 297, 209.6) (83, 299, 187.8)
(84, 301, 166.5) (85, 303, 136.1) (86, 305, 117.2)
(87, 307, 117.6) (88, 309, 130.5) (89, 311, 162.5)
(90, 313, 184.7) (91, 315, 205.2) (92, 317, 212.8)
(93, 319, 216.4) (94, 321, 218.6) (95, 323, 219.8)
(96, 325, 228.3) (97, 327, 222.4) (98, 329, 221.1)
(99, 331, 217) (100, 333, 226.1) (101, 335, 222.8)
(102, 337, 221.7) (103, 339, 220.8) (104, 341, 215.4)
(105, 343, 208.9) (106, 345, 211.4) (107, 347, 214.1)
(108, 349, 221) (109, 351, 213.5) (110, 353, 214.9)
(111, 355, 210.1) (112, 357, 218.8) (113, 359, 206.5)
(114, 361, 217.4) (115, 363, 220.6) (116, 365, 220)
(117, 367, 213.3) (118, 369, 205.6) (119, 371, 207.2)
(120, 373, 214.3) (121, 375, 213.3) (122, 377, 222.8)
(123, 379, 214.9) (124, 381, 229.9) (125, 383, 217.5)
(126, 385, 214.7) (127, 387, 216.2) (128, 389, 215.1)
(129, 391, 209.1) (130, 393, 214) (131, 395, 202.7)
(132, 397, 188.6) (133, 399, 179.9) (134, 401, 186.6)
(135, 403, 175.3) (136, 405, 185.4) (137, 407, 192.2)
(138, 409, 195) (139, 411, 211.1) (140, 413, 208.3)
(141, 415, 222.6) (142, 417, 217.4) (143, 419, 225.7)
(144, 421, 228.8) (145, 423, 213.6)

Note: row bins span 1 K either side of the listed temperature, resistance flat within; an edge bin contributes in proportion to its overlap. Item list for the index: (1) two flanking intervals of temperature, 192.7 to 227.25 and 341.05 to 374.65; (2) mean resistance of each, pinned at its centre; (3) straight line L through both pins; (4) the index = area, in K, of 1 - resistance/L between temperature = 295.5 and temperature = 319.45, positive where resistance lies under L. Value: 4.9 K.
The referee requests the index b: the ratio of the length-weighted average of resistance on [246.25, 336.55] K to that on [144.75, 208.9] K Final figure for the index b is 1.0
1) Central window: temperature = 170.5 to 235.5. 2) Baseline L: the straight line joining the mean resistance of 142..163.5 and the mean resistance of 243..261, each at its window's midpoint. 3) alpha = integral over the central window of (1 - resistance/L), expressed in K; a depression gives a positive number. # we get 0.8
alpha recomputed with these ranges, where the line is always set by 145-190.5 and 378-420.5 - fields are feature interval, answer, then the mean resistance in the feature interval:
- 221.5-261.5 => -4.4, 225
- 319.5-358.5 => -2.6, 218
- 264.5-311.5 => 0.3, 202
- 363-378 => -0.6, 214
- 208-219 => -1.0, 220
